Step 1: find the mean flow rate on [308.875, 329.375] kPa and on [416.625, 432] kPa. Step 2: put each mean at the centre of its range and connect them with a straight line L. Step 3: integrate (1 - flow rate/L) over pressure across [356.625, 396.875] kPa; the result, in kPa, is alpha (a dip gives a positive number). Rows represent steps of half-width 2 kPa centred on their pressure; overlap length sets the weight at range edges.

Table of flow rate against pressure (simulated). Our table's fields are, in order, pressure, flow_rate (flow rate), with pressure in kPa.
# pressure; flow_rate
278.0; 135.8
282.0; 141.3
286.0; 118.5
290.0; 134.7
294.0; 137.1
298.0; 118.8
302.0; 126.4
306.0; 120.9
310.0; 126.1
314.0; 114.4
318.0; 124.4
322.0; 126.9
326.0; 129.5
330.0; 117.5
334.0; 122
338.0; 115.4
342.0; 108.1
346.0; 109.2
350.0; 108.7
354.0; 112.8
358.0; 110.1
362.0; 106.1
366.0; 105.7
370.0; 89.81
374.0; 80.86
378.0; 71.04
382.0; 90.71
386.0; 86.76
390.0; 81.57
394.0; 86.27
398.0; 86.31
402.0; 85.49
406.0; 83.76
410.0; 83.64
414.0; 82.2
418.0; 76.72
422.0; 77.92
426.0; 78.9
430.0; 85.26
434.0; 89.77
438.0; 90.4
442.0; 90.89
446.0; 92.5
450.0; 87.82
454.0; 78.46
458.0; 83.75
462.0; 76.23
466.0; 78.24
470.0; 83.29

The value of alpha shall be 3.77 kPa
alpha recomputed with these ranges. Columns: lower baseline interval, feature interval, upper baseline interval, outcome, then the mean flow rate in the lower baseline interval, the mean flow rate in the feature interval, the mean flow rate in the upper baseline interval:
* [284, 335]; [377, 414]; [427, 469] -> 5.8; 124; 84.2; 85.1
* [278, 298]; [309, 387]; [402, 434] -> 1.0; 132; 108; 82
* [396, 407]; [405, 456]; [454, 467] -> -1.3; 85.3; 84.5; 79.4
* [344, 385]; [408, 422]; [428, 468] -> 1.5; 98.2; 80.4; 85.3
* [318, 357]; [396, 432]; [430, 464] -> 5.0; 117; 82.2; 86.2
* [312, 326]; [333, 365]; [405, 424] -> -0.4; 123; 111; 80.7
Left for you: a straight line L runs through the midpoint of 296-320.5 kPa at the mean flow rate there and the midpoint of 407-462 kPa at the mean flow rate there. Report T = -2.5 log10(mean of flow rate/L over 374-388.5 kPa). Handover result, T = 0.21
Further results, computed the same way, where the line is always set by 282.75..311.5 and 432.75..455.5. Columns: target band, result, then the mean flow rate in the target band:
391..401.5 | 0.18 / 85.7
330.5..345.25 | 0.01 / 115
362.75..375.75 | 0.16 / 93.7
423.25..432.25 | 0.13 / 81.9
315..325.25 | -0.04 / 125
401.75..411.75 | 0.17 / 84.1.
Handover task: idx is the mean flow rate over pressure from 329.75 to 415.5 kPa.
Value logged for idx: 96.2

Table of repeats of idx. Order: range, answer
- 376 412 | 83.9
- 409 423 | 80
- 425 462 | 86.1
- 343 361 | 110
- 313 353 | 118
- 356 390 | 92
